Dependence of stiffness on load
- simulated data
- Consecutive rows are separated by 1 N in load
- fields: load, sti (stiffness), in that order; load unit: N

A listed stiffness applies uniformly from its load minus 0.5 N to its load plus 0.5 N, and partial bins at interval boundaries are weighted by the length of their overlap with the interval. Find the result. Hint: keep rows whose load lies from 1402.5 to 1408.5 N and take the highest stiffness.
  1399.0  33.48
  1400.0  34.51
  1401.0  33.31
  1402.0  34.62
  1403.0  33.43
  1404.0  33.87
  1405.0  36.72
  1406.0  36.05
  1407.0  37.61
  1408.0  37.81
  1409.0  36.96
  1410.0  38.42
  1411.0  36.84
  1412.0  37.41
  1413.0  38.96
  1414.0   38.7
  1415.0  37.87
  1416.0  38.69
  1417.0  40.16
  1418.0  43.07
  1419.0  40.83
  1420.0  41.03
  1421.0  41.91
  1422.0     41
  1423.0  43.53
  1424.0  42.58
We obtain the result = 37.81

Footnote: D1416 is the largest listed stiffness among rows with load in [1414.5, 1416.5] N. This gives 38.69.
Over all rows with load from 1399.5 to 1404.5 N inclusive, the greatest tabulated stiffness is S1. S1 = 34.62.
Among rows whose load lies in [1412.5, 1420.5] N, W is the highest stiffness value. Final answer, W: 43.07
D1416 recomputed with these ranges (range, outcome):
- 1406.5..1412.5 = 38.42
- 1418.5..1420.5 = 41.03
